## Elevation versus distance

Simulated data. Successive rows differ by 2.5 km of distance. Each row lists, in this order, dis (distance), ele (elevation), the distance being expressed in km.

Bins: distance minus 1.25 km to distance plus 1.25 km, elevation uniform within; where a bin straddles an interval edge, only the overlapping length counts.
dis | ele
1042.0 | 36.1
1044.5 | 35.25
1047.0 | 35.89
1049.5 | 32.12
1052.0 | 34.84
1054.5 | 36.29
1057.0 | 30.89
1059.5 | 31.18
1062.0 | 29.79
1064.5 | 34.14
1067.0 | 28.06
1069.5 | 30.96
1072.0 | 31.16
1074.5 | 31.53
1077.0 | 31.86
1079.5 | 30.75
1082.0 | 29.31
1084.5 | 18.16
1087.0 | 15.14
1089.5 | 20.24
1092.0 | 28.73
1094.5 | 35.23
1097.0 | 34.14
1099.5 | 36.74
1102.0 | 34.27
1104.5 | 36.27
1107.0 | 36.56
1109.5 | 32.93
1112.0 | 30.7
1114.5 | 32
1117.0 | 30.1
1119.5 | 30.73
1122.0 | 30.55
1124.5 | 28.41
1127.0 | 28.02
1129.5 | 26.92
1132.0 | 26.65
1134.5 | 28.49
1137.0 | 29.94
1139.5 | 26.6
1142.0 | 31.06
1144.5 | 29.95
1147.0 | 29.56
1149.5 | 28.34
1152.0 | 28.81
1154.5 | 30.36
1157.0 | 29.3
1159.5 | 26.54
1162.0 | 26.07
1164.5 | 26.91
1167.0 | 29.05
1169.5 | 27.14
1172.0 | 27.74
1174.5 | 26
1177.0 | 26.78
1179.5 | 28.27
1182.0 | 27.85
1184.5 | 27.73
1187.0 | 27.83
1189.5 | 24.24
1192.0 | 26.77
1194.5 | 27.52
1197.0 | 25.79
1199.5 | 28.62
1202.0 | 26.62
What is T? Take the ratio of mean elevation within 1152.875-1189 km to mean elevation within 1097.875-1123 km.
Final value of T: 0.8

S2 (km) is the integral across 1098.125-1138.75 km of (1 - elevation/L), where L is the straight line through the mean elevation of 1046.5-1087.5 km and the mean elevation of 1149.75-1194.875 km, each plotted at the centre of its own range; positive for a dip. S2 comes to -3.1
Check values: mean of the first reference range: 30.3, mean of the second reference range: 27.5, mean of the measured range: 31.2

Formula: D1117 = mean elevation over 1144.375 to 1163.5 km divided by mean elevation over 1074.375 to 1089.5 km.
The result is 1.13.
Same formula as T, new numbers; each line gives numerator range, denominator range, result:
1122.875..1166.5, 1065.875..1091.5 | 1.06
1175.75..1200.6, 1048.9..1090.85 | 0.93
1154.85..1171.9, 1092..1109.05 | 0.79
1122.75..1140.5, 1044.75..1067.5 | 0.85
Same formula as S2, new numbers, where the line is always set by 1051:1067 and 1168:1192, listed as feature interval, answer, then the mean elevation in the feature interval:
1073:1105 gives 1.9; 29.3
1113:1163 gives 0.0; 28.9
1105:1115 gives -1.1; 33.4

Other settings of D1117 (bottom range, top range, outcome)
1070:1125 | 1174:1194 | 0.89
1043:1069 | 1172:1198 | 0.82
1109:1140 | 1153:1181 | 0.94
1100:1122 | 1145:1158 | 0.89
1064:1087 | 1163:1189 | 0.96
